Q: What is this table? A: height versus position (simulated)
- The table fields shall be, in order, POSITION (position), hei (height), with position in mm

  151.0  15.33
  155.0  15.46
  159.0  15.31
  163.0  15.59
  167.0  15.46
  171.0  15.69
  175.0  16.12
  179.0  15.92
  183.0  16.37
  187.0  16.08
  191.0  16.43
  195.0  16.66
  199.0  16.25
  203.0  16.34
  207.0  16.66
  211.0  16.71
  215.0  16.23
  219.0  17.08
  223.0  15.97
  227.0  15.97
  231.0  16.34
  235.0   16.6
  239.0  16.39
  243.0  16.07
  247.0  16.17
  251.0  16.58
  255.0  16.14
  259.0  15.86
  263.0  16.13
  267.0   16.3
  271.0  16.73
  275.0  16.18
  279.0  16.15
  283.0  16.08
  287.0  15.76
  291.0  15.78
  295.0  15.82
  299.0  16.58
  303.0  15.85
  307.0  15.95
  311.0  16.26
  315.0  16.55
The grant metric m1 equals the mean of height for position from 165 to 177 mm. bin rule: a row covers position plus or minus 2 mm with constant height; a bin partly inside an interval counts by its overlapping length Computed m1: 15.8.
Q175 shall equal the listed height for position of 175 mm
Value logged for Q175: 16.12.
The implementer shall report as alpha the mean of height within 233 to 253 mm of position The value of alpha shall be 16.4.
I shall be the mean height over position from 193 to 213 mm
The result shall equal 16.5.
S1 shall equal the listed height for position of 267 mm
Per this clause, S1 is 16.3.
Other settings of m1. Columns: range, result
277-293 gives 15.9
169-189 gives 16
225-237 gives 16.3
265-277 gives 16.4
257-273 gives 16.3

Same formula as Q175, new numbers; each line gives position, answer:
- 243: 16.07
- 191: 16.43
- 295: 15.82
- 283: 16.08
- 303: 15.85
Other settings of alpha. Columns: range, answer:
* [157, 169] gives 15.5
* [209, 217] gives 16.5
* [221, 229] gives 16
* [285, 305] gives 16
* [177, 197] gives 16.3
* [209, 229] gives 16.4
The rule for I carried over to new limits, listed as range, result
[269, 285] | 16.3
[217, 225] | 16.5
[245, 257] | 16.3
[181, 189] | 16.2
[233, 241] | 16.5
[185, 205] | 16.4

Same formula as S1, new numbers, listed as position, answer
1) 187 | 16.08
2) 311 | 16.26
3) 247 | 16.17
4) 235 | 16.6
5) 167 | 15.46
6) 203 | 16.34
